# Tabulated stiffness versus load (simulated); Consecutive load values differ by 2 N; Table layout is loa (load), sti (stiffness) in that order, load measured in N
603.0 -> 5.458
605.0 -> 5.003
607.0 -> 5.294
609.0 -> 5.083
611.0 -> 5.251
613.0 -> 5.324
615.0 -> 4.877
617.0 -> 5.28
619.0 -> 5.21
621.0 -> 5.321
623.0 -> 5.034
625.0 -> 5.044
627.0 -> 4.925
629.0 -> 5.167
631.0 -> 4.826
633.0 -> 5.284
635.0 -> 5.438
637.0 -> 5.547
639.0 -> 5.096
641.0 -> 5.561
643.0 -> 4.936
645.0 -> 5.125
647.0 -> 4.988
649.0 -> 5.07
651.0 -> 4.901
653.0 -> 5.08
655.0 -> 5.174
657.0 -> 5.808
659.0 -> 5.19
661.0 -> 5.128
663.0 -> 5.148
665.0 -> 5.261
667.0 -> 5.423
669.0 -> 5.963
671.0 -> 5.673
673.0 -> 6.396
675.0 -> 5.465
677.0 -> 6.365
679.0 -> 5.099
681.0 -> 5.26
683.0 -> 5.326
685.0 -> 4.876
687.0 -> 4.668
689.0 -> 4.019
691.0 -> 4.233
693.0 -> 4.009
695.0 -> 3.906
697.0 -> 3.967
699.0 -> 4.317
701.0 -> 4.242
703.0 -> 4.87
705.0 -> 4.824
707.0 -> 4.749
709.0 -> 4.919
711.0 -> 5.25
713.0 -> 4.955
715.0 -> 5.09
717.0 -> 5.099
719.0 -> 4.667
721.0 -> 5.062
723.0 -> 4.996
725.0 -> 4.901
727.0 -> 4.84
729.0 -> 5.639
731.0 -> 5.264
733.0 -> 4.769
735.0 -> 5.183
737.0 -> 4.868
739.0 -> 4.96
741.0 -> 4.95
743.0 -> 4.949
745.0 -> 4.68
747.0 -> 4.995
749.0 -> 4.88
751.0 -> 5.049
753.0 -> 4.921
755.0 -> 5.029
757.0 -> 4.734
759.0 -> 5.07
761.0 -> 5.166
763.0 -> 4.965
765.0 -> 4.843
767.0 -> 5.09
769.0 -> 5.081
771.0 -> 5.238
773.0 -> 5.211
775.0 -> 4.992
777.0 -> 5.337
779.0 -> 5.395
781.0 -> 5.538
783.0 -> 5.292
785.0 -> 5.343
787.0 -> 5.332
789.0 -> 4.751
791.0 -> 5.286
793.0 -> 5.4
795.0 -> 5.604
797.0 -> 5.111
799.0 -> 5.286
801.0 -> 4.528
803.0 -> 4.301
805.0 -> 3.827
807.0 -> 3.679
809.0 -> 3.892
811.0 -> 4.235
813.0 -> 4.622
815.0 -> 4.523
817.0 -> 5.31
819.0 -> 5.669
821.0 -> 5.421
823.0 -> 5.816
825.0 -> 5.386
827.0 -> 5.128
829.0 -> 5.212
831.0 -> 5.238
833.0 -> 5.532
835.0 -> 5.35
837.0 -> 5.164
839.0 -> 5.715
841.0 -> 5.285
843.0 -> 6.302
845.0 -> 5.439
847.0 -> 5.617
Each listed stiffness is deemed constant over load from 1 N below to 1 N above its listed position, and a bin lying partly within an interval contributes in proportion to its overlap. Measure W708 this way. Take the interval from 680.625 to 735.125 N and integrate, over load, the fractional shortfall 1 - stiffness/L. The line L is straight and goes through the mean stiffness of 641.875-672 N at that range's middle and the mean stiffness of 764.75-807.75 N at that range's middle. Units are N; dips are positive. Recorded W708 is 4.2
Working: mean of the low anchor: 5.26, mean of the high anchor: 5.03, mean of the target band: 4.77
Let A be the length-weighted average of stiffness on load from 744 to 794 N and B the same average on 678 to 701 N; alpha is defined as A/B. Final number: 1.13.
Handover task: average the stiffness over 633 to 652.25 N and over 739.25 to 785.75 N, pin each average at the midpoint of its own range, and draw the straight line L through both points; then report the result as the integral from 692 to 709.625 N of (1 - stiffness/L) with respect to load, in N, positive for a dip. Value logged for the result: 2.5 N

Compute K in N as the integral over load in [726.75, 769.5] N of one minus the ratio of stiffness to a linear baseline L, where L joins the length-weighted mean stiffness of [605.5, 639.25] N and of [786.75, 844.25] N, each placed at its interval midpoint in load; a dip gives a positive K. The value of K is 0.88 N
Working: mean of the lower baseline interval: 5.18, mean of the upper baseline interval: 5.06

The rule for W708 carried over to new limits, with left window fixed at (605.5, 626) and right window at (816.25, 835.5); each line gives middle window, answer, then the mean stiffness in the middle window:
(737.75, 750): 1.0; 4.9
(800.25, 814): 3.2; 4.15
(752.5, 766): 0.9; 4.96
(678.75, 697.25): 2.5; 4.54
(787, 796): 0.2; 5.27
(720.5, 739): 0.9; 5.05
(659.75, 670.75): -0.4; 5.4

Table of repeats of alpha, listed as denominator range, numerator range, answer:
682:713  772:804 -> 1.13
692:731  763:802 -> 1.09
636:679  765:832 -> 0.93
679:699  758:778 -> 1.13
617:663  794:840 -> 0.96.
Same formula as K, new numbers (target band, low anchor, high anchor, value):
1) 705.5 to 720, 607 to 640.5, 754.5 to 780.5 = 0.5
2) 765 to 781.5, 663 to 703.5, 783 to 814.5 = -1.4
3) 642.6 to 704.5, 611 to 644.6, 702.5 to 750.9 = 0.7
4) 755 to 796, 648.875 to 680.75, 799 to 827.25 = -2.1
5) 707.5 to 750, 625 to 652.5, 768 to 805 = 1.2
